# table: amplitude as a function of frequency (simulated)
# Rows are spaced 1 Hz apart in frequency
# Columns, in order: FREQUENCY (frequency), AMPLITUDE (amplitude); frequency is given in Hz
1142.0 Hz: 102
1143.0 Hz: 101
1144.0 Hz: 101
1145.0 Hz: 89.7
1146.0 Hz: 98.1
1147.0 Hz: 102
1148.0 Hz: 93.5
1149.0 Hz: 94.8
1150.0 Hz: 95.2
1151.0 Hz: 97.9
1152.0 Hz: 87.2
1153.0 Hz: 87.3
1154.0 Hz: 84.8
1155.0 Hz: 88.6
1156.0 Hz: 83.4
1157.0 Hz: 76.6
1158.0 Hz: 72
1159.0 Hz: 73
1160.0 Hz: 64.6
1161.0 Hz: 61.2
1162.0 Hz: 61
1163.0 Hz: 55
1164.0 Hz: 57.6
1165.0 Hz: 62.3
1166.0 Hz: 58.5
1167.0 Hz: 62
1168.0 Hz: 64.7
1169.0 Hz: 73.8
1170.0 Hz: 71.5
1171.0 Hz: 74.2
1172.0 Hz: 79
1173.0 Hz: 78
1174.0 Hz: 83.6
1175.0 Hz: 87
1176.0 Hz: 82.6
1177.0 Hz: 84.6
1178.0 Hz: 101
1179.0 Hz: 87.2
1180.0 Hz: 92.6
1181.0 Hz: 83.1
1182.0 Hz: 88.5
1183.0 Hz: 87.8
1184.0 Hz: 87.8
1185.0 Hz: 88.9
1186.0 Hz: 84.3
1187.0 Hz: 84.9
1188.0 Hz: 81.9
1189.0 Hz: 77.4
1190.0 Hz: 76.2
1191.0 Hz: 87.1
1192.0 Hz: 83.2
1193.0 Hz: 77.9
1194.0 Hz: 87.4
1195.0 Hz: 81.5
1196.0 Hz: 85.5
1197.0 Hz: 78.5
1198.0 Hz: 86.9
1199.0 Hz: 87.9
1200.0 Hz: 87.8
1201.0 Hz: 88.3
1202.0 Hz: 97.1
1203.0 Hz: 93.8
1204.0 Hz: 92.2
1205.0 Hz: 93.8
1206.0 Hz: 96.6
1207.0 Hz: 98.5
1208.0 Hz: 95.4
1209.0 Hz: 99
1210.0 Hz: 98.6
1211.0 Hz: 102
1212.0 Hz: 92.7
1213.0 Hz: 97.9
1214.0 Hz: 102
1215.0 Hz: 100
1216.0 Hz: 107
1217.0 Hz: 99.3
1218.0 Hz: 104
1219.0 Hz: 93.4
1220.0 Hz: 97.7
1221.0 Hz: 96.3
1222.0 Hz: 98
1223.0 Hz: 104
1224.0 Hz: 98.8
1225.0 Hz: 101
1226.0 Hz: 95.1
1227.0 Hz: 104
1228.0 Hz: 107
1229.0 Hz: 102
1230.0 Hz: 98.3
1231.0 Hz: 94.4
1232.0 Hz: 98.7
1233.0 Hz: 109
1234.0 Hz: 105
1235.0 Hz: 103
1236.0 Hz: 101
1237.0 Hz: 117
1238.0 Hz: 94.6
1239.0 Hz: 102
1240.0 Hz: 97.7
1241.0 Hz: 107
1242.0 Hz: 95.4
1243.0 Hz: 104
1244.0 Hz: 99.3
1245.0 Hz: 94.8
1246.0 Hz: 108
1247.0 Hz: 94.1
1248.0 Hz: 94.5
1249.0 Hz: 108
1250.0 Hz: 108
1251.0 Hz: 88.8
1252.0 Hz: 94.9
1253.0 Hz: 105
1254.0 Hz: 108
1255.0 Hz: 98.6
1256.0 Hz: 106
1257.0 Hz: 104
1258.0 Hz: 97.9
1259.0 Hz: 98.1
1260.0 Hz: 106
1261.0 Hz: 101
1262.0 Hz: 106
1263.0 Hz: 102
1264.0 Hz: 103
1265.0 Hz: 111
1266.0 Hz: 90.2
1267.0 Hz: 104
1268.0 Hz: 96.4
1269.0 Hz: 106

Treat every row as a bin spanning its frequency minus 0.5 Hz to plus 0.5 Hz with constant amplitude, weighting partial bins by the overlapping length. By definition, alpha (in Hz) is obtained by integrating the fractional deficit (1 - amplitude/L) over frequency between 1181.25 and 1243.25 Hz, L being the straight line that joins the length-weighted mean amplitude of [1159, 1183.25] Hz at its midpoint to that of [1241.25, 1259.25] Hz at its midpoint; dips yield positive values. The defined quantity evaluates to -4.61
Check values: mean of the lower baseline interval 74.9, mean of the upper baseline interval 101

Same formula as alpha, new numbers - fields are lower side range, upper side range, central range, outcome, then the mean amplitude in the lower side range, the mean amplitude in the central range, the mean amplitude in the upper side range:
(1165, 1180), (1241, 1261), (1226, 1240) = -1.0 Hz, 77.7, 102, 101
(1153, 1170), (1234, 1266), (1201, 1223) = -2.5 Hz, 69.3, 97.8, 102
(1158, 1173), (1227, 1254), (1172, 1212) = -4.9 Hz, 66.2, 88.1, 101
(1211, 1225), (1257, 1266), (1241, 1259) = 0.2 Hz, 99.5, 101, 102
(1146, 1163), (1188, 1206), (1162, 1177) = 2.3 Hz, 82.3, 70.8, 86.2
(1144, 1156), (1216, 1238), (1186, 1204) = 2.3 Hz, 92.6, 85.1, 101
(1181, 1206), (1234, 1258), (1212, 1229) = -1.1 Hz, 86.3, 100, 101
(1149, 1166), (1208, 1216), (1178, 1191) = 0.2 Hz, 75.6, 85.7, 99.2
